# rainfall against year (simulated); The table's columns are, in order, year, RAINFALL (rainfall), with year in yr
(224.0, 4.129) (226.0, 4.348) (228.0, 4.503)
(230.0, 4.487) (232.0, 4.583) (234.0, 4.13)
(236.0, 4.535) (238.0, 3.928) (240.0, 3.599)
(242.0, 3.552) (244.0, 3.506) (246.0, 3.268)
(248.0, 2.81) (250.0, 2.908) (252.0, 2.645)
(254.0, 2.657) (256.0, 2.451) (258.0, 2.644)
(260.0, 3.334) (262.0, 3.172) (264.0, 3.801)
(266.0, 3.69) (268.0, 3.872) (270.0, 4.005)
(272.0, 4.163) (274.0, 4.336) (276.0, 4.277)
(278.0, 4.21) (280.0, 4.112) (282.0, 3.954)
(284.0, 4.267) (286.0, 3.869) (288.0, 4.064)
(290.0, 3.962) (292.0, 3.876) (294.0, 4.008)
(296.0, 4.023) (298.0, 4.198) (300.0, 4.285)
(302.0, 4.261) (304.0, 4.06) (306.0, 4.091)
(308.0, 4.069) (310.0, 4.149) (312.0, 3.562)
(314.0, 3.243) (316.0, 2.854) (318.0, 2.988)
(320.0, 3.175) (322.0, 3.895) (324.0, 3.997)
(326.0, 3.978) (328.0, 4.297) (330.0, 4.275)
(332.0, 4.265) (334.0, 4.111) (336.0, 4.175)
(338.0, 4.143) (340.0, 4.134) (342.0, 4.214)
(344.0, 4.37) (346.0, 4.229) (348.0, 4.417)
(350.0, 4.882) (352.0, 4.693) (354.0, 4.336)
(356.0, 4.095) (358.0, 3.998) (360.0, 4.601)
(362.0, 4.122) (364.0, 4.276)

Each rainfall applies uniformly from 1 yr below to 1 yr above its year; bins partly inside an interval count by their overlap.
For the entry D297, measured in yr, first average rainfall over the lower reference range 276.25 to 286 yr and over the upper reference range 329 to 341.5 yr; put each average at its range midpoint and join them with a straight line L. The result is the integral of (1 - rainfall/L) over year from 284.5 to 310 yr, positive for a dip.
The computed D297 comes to 0.4 yr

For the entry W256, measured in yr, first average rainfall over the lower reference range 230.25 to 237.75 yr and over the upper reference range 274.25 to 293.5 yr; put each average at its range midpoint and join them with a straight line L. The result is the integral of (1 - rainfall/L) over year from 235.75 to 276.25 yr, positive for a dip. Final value 7.5 yr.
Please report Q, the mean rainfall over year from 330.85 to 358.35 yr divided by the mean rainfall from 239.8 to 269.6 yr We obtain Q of 1.3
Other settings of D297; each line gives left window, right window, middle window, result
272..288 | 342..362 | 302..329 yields 3.29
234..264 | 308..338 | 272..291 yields -3.36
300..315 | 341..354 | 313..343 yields 2.60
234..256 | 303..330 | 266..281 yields -2.62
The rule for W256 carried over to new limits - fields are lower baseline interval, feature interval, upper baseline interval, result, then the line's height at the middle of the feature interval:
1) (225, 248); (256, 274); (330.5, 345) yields 2.2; 4.05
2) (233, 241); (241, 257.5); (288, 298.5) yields 4.4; 4.04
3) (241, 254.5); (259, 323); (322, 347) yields -4.9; 3.62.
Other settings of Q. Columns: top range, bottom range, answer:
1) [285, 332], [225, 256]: 1.06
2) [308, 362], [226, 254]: 1.09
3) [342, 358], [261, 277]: 1.12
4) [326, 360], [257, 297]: 1.11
